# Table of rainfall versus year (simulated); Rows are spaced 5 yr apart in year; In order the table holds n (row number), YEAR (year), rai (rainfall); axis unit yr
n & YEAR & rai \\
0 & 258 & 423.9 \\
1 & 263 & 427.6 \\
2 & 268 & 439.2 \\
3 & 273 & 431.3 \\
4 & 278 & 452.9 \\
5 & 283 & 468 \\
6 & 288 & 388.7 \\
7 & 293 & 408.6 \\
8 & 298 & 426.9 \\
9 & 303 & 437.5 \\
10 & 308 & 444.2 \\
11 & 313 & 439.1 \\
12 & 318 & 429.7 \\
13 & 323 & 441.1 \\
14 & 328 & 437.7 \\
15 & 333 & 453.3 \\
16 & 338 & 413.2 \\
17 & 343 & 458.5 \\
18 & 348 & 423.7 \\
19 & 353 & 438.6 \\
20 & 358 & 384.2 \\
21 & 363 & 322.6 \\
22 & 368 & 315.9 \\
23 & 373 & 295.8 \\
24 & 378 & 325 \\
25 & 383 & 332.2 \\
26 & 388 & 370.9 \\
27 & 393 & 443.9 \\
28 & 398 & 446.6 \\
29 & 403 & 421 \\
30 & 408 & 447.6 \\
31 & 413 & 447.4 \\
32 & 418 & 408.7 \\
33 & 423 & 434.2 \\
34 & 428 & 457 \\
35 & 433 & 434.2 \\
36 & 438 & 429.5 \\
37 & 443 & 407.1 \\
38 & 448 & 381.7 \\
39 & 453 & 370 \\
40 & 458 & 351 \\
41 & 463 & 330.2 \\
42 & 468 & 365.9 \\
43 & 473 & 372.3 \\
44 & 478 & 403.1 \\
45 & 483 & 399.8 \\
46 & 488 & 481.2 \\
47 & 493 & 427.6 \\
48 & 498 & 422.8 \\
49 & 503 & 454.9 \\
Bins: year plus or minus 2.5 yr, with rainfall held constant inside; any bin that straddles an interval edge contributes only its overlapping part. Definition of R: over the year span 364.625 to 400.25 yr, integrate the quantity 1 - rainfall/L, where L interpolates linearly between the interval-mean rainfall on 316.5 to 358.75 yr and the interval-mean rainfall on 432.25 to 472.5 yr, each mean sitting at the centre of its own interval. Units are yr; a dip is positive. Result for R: 4.5 yr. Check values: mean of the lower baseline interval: 433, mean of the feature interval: 360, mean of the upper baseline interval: 381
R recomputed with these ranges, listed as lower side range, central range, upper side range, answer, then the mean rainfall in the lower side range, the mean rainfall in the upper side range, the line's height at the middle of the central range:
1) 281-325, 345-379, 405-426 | 5.7 yr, 431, 435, 433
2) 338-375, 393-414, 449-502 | -3.0 yr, 381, 394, 386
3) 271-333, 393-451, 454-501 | -3.0 yr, 435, 395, 407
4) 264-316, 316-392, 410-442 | 7.6 yr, 433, 434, 434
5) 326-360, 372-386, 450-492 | 3.2 yr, 430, 386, 418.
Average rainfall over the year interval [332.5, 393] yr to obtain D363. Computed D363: 378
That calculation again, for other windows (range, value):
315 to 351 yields 437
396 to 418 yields 437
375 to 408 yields 393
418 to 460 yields 409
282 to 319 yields 429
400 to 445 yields 432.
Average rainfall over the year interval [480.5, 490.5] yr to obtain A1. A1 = 440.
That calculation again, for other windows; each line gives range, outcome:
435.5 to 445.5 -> 418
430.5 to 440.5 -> 432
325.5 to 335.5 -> 446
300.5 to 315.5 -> 440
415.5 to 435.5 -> 434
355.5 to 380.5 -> 329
